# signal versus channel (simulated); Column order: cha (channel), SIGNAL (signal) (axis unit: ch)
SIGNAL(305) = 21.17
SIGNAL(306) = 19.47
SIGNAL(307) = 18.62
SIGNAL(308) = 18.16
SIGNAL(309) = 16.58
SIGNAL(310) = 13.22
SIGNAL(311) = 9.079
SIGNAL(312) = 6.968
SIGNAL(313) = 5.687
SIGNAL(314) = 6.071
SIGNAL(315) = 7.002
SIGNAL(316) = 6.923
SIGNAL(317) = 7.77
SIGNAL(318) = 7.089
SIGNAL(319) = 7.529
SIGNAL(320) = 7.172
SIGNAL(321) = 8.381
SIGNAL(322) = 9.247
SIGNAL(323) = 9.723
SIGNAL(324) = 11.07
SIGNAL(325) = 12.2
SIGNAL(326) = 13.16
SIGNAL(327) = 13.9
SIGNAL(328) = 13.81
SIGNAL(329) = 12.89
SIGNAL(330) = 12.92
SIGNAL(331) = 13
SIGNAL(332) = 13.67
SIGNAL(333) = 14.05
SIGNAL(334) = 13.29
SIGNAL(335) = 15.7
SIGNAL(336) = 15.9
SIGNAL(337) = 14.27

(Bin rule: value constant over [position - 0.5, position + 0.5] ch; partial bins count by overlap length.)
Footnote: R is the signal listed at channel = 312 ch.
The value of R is 6.968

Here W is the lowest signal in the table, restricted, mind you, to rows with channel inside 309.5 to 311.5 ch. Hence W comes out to 9.079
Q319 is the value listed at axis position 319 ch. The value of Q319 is 7.529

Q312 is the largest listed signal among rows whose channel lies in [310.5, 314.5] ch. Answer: 9.079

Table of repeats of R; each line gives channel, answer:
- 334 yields 13.29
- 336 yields 15.9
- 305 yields 21.17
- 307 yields 18.62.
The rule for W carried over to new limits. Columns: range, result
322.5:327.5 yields 9.723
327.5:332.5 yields 12.89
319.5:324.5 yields 7.172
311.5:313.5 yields 5.687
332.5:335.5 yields 13.29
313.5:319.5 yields 6.071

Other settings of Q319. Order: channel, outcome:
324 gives 11.07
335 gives 15.7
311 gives 9.079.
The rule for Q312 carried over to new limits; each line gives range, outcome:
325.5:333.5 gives 14.05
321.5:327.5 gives 13.9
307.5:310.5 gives 18.16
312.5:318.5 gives 7.77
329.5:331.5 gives 13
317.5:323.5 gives 9.723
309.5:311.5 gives 13.22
